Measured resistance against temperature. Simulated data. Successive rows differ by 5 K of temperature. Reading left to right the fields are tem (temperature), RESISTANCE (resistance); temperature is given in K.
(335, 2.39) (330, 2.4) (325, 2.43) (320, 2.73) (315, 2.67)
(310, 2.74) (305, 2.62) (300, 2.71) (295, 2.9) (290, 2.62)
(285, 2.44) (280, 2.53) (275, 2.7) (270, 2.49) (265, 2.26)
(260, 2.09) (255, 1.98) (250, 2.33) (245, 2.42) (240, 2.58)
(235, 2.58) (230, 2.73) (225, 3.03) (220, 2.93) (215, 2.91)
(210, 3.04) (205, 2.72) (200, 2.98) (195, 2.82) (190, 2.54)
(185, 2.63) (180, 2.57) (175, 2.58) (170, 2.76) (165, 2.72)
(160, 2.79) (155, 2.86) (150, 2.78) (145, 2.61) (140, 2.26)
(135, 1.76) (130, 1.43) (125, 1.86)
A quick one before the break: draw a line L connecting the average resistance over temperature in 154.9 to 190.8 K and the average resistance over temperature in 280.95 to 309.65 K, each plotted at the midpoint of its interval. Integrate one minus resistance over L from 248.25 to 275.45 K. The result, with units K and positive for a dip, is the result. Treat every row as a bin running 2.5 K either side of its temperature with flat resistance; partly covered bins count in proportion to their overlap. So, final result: 3.9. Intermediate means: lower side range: 2.68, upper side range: 2.66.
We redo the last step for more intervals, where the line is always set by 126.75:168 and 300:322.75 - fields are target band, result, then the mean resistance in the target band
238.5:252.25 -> 0.7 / 2.44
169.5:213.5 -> -4.7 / 2.74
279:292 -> 0.6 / 2.53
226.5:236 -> -0.6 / 2.71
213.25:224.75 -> -1.9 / 2.94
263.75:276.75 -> 0.6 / 2.49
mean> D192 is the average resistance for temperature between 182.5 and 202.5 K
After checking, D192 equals 2.74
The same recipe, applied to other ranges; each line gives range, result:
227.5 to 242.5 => 2.63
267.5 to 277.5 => 2.6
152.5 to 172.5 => 2.78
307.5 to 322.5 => 2.71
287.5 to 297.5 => 2.76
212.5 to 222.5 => 2.92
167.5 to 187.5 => 2.63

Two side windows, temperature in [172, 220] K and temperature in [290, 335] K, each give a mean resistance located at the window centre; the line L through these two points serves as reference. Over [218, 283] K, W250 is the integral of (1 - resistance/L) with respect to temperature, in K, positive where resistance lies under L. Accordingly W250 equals 4.7 K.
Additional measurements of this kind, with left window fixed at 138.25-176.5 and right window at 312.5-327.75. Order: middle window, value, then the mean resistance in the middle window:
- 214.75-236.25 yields -1.57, 2.84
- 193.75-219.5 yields -2.35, 2.9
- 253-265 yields 2.51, 2.08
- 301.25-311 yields -0.23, 2.67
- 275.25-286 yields 0.36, 2.54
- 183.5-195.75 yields 0.10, 2.64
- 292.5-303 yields -0.72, 2.8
